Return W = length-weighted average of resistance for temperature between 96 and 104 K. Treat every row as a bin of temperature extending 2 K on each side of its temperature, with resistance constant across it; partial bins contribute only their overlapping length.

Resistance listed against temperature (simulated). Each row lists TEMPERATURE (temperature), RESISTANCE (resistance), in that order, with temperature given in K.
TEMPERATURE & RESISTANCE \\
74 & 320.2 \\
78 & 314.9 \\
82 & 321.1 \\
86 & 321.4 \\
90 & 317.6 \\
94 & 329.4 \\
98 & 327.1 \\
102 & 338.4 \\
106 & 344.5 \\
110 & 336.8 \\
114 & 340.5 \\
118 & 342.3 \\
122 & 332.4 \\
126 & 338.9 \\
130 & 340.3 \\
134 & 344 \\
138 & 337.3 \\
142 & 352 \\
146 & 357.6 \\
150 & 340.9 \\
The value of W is 333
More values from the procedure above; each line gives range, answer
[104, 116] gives 341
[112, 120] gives 341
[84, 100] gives 324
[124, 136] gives 341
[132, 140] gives 341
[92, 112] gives 335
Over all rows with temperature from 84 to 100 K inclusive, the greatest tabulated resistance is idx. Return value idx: 329.4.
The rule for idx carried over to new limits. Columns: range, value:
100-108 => 344.5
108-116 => 340.5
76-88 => 321.4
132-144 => 352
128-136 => 344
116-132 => 342.3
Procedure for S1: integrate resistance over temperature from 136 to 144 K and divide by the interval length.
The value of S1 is 345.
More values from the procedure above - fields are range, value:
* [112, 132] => 339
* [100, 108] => 341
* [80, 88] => 321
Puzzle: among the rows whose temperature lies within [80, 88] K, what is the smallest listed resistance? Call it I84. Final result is 321.1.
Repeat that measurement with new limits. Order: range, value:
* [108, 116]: 336.8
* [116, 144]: 332.4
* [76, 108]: 314.9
